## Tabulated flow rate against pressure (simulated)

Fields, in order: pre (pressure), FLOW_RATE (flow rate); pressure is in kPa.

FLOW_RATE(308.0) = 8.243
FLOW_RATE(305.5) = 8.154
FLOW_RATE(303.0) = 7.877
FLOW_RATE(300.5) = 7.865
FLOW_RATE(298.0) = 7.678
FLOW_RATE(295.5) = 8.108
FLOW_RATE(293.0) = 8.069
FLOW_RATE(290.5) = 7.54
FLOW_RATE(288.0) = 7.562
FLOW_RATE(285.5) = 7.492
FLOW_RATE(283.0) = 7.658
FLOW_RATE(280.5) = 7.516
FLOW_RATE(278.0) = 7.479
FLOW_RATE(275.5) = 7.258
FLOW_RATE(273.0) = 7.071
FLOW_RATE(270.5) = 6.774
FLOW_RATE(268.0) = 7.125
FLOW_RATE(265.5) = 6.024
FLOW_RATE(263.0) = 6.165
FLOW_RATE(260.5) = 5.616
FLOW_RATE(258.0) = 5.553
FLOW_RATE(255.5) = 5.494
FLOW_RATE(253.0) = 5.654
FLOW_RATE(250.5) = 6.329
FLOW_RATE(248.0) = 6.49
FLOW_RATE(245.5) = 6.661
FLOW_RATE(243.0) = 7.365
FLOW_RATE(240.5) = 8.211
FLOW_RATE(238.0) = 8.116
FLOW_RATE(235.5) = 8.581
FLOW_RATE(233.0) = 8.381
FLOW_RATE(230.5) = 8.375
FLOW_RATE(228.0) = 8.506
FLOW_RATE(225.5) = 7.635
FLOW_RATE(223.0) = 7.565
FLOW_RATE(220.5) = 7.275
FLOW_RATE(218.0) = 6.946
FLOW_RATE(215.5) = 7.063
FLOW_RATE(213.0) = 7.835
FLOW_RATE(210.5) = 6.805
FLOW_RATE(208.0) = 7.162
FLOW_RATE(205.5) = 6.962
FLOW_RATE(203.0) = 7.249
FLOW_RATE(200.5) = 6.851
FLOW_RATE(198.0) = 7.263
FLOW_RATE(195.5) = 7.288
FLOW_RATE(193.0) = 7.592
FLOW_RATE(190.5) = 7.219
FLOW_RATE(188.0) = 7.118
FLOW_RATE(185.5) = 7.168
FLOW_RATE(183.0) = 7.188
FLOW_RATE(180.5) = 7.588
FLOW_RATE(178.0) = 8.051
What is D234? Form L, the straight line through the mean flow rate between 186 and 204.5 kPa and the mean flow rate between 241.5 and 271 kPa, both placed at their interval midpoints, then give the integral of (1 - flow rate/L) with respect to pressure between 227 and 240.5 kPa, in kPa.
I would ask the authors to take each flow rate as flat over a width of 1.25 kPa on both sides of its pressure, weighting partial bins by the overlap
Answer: -3.57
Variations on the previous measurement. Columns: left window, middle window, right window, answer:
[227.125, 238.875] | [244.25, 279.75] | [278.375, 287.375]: 6.6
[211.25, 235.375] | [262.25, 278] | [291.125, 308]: 2.1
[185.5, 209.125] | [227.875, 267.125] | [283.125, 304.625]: 2.9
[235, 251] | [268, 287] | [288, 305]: 0.9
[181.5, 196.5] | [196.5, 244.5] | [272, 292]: -1.6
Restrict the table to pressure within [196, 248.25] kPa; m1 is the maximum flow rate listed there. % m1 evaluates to 8.581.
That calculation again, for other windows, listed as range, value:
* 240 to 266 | 8.211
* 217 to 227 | 7.635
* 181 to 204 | 7.592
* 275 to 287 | 7.658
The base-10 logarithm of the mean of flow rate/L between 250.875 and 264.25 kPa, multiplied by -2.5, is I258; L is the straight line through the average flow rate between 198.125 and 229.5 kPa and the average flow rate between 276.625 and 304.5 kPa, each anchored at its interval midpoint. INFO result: 0.30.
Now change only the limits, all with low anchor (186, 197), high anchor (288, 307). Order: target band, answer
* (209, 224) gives 0.03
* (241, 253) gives 0.14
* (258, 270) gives 0.24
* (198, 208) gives 0.04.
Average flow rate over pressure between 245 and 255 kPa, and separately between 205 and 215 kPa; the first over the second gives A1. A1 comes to 0.9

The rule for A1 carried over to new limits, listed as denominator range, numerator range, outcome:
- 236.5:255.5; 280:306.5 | 1.13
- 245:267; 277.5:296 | 1.28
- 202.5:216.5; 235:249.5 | 1.04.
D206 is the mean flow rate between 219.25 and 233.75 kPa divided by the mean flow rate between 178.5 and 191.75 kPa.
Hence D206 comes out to 1.1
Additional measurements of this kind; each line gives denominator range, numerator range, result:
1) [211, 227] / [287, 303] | 1.06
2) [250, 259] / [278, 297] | 1.35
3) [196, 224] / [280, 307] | 1.08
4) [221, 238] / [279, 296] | 0.95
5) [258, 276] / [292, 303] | 1.22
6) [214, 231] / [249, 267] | 0.77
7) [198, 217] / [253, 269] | 0.83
